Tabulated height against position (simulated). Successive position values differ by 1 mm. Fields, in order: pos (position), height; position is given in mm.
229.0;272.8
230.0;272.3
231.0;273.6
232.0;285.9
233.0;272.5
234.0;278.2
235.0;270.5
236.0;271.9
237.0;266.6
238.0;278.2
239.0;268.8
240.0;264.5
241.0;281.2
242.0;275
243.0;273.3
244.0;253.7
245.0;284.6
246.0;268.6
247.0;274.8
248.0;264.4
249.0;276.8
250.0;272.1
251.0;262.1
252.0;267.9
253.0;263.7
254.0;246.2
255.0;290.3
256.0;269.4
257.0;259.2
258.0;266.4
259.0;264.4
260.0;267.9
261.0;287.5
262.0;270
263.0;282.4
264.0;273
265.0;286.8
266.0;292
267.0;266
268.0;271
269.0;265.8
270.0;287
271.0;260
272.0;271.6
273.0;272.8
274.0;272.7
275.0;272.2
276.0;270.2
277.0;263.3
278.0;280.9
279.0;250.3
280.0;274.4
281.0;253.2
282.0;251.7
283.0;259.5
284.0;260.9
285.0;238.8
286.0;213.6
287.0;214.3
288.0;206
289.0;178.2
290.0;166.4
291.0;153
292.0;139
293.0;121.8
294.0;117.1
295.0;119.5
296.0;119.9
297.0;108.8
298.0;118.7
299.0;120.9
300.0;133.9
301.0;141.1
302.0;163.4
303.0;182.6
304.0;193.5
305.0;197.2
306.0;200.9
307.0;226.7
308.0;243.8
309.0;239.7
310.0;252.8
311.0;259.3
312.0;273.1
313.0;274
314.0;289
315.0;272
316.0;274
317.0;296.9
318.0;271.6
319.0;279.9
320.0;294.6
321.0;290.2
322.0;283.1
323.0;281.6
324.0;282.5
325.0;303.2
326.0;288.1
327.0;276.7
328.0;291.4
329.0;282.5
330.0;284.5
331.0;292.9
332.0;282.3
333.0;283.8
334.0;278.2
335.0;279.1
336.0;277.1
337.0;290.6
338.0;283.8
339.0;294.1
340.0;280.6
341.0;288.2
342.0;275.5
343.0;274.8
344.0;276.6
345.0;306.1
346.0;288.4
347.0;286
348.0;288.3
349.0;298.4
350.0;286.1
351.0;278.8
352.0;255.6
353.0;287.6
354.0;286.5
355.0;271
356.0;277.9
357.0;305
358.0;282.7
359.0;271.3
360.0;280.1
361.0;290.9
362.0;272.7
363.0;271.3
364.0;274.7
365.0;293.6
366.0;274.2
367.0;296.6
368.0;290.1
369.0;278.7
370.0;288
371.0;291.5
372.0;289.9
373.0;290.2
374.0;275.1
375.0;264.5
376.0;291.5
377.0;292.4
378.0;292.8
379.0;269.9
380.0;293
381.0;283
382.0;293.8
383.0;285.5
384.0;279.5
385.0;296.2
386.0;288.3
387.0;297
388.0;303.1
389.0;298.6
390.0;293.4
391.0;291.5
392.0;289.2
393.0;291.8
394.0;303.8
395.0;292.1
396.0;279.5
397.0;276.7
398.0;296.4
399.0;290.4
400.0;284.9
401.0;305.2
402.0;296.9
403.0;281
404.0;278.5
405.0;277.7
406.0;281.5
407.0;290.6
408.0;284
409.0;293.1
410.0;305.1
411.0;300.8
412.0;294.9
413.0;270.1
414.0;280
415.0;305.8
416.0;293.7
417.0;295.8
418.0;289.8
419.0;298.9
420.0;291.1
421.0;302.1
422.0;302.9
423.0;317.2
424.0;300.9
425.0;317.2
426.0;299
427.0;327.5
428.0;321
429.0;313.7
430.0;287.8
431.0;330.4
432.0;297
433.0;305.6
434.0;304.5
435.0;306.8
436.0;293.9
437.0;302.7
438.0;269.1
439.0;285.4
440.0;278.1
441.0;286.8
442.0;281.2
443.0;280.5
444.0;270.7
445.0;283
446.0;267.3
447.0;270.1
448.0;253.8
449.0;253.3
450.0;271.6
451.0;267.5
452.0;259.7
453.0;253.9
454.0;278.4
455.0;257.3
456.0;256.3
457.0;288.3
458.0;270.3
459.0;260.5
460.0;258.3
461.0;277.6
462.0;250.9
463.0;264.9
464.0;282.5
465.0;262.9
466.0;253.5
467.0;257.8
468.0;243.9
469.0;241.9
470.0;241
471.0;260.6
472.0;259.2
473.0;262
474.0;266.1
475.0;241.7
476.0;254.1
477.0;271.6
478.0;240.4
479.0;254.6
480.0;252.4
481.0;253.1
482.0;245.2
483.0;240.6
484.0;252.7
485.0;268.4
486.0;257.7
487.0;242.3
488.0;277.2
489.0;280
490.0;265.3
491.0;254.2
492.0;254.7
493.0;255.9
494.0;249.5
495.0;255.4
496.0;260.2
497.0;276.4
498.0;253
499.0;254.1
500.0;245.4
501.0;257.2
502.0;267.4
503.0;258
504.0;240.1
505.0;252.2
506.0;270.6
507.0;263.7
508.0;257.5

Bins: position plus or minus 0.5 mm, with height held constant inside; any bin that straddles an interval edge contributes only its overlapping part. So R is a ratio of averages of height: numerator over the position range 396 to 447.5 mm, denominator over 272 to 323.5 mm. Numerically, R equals 1.32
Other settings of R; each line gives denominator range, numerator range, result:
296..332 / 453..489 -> 1.07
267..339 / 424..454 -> 1.20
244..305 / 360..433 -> 1.26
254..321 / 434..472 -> 1.15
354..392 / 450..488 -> 0.90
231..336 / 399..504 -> 1.10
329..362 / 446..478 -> 0.92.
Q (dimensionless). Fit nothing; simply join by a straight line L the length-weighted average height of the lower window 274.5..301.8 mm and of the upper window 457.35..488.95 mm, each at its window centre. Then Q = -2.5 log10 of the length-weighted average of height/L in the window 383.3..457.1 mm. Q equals -0.21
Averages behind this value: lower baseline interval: 194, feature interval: 289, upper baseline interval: 257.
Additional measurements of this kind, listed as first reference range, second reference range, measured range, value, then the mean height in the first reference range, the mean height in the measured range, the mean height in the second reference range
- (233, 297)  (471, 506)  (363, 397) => -0.140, 249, 288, 257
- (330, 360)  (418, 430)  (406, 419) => 0.042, 284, 292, 307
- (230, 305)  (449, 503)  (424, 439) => -0.194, 240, 305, 259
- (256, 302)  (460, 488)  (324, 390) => -0.198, 226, 285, 256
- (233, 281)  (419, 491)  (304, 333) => 0.009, 271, 270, 274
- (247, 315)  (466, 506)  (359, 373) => -0.171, 233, 284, 256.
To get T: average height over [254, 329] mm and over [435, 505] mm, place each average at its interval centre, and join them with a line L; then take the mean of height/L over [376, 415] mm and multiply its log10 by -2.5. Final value -0.15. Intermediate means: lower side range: 240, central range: 290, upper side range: 263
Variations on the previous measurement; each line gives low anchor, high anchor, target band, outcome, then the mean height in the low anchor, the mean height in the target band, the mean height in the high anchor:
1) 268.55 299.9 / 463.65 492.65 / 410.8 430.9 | -0.232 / 212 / 301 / 256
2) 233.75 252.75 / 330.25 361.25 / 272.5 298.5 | 0.309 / 271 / 208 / 284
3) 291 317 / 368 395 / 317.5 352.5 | -0.229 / 193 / 284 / 289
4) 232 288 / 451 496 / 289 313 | 0.447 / 267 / 176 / 259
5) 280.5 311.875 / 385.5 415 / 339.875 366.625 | -0.159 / 188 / 282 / 290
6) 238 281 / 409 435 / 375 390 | 0.018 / 271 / 290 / 302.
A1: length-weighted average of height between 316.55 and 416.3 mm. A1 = 286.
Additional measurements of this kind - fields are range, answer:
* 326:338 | 284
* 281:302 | 171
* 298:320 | 227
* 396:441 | 296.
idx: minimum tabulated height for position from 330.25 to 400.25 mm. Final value 255.6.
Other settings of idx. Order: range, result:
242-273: 246.2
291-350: 108.8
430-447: 267.3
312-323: 271.6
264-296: 117.1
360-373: 271.3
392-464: 250.9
